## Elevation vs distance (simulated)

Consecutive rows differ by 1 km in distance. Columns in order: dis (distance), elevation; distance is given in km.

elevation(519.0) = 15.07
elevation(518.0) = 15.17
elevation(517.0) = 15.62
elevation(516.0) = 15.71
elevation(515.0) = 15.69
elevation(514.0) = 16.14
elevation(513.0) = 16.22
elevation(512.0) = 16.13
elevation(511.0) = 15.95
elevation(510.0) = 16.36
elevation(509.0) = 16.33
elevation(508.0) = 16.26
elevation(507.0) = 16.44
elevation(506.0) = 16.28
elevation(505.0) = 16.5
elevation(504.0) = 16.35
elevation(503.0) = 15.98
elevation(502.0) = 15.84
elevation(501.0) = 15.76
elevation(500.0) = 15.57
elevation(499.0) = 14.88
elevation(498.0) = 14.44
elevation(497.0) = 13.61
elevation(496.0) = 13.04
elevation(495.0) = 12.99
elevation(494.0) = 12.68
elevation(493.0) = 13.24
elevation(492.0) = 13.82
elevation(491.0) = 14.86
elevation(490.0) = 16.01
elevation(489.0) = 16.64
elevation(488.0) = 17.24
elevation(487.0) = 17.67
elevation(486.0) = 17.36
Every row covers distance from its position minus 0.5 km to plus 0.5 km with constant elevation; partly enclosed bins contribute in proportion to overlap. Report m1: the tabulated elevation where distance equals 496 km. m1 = 13.04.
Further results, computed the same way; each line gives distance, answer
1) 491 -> 14.86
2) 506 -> 16.28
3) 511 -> 15.95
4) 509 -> 16.33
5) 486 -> 17.36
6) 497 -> 13.61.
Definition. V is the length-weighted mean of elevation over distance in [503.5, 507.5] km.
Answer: 16.4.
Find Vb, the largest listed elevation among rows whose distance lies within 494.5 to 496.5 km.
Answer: 13.04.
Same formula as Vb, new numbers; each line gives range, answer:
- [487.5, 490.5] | 17.24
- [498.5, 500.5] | 15.57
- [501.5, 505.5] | 16.5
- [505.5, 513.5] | 16.44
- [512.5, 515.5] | 16.22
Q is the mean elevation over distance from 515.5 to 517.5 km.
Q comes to 15.7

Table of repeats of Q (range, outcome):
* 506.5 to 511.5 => 16.3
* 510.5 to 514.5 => 16.1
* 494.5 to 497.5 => 13.2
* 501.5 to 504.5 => 16.1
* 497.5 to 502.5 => 15.3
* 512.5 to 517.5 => 15.9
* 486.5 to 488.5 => 17.5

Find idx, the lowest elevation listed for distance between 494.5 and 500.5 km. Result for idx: 12.99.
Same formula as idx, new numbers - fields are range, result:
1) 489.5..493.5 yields 13.24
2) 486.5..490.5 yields 16.01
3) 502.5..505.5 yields 15.98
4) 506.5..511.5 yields 15.95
